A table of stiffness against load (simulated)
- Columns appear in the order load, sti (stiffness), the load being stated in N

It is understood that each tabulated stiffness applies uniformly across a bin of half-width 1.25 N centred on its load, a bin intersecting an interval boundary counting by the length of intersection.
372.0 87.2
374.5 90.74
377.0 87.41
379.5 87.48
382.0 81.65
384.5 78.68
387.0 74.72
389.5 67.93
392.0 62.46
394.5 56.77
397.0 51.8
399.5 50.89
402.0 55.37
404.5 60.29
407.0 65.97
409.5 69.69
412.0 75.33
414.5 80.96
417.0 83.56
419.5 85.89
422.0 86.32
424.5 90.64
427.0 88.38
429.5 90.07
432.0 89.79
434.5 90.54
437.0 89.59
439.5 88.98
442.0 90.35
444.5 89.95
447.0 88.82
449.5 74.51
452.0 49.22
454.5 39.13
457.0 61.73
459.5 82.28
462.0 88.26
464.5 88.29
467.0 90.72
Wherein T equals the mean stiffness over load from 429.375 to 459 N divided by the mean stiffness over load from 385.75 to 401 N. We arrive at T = 1.3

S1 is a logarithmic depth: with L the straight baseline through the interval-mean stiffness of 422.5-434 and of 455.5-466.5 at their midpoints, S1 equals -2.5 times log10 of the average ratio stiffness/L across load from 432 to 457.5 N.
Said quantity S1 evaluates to 0.10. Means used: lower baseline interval 89.6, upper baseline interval 79.9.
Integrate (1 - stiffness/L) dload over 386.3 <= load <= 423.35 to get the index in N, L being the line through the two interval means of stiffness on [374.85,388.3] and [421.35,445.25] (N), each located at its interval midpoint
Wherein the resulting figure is 7.5 N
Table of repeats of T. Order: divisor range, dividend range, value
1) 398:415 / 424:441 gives 1.39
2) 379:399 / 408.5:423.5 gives 1.17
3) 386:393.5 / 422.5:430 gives 1.32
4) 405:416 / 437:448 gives 1.24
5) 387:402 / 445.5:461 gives 1.13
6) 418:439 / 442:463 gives 0.82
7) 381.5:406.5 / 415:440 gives 1.39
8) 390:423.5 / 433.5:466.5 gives 1.15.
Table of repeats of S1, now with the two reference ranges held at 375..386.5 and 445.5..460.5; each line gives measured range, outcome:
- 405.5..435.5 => -0.13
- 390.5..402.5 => 0.39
